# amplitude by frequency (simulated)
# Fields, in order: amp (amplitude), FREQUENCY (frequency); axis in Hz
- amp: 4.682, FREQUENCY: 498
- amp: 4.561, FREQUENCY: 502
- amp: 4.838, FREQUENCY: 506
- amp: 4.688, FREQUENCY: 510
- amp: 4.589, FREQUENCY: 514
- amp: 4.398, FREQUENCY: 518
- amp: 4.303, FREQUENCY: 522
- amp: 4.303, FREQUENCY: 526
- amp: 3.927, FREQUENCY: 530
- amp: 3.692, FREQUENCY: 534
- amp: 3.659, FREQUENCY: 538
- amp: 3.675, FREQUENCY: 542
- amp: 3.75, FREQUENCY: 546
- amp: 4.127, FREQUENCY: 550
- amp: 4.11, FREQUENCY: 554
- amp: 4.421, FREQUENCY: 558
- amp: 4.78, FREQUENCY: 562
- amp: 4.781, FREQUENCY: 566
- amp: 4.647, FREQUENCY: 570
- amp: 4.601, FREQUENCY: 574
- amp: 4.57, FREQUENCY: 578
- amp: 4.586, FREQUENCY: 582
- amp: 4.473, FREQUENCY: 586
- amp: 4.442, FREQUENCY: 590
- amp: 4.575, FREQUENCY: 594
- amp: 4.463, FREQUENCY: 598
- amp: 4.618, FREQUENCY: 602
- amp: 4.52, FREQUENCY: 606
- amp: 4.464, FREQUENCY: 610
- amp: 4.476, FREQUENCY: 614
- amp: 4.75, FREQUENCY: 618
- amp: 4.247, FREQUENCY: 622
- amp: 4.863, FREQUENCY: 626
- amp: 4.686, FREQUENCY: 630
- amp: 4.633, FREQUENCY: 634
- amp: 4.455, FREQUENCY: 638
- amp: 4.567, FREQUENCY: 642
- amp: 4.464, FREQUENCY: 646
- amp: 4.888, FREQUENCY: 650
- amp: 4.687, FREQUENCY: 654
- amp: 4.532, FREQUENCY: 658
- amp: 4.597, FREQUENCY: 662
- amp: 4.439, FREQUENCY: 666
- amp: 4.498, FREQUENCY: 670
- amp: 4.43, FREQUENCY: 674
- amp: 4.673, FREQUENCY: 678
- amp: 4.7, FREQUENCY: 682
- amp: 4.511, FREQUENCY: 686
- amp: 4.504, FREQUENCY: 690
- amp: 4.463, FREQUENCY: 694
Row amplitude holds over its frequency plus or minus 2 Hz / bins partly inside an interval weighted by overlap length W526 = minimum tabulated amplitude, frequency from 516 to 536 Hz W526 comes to 3.692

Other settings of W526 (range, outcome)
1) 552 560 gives 4.11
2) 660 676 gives 4.43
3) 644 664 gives 4.464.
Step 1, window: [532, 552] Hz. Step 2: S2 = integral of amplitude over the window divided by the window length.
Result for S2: 3.78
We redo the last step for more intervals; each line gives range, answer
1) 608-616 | 4.47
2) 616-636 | 4.64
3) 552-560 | 4.27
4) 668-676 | 4.46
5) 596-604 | 4.54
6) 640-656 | 4.65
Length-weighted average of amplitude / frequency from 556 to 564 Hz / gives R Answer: 4.6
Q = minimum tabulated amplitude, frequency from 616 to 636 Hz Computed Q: 4.247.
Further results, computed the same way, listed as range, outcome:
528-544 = 3.659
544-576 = 3.75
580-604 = 4.442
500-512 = 4.561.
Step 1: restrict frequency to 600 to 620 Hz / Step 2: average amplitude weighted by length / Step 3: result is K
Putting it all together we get 4.57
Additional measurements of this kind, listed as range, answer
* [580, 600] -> 4.51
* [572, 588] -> 4.56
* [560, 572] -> 4.74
